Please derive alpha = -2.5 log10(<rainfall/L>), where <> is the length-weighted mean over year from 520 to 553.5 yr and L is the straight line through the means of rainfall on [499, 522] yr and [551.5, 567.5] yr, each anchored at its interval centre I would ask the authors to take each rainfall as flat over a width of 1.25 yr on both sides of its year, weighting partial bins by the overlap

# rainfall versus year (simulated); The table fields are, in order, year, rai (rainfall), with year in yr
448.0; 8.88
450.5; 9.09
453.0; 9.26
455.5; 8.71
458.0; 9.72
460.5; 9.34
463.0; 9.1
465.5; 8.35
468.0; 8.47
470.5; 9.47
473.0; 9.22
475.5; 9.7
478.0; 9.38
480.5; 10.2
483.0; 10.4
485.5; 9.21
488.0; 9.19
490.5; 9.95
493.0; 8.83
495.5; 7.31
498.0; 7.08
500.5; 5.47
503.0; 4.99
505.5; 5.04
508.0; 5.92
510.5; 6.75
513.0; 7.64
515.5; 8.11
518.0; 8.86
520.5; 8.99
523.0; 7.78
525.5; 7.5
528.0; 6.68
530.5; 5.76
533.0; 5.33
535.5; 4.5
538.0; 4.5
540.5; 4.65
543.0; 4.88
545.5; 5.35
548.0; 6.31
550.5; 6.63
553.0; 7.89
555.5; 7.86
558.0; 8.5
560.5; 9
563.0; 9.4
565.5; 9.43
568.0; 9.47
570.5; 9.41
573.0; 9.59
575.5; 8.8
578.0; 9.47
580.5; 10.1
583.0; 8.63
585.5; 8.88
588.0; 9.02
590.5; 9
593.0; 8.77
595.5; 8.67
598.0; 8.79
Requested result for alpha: 0.27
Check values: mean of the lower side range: 6.88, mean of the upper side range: 8.69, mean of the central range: 6.1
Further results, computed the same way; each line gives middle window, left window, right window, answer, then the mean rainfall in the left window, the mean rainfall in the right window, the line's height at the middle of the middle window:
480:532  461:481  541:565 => 0.10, 9.2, 7.3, 8.39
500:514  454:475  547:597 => 0.44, 9.07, 8.75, 8.95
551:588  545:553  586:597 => -0.18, 6.45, 8.86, 7.61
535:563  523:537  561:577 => 0.19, 6.09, 9.34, 7.67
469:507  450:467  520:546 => -0.06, 9.07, 5.92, 7.83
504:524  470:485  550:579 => 0.26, 9.72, 8.84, 9.35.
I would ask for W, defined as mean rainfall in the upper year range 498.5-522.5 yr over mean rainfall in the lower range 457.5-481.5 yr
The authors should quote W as 0.7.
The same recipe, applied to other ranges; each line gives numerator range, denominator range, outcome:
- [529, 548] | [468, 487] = 0.53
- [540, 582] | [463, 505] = 0.95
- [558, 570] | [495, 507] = 1.57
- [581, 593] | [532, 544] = 1.88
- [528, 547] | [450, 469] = 0.57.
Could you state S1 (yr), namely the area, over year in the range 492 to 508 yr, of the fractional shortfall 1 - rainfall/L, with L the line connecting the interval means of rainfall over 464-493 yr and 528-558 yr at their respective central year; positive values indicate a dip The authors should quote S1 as 3.7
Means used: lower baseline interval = 9.38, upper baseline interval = 5.94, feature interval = 6.37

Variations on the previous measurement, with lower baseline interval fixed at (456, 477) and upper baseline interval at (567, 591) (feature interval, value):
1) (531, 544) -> 6.2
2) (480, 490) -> -0.6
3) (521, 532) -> 2.6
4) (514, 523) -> 0.7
